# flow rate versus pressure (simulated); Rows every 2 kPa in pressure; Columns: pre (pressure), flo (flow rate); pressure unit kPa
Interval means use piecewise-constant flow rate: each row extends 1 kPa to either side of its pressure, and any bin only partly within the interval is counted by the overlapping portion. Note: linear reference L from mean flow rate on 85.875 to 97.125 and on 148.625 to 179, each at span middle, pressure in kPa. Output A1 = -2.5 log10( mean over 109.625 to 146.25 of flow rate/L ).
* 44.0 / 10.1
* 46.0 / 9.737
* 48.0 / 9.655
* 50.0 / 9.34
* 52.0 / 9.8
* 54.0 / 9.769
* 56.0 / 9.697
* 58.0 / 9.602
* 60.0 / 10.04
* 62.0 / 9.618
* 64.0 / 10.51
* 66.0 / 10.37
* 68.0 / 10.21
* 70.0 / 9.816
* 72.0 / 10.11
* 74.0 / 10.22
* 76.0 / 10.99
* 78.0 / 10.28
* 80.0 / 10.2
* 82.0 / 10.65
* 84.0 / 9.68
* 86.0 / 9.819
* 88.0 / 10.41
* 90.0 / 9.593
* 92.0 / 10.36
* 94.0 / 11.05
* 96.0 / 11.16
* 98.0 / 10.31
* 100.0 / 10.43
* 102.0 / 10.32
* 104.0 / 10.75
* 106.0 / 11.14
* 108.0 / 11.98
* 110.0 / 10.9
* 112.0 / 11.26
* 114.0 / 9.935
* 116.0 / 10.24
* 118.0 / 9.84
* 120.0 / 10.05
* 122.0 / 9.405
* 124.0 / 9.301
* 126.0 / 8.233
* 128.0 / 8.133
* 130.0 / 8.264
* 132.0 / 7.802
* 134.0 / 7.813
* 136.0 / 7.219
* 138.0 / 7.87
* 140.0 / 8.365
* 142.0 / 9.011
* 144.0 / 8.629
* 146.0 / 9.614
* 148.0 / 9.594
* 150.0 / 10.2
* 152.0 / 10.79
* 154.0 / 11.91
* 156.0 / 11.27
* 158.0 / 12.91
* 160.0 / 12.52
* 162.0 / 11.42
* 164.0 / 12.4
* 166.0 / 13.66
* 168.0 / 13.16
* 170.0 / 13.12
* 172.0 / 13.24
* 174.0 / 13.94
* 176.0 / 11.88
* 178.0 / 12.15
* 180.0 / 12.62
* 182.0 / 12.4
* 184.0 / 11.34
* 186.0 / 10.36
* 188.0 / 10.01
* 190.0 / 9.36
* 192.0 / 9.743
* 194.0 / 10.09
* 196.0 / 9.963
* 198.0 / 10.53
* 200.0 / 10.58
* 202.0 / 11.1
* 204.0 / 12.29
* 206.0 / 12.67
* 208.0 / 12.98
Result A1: 0.25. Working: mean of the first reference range 10.4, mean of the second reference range 12.3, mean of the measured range 9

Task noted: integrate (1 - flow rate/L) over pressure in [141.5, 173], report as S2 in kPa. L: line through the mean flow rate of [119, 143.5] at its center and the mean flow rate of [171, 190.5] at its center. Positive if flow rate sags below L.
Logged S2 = -3.9 kPa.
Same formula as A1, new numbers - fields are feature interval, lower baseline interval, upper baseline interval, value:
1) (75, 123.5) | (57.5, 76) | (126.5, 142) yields -0.15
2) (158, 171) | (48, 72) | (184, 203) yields -0.24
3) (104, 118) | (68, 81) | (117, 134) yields -0.17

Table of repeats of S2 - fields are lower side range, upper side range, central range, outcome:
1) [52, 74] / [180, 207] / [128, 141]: 3.18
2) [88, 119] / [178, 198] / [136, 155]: 2.20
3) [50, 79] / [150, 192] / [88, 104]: 0.19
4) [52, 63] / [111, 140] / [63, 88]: -1.86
